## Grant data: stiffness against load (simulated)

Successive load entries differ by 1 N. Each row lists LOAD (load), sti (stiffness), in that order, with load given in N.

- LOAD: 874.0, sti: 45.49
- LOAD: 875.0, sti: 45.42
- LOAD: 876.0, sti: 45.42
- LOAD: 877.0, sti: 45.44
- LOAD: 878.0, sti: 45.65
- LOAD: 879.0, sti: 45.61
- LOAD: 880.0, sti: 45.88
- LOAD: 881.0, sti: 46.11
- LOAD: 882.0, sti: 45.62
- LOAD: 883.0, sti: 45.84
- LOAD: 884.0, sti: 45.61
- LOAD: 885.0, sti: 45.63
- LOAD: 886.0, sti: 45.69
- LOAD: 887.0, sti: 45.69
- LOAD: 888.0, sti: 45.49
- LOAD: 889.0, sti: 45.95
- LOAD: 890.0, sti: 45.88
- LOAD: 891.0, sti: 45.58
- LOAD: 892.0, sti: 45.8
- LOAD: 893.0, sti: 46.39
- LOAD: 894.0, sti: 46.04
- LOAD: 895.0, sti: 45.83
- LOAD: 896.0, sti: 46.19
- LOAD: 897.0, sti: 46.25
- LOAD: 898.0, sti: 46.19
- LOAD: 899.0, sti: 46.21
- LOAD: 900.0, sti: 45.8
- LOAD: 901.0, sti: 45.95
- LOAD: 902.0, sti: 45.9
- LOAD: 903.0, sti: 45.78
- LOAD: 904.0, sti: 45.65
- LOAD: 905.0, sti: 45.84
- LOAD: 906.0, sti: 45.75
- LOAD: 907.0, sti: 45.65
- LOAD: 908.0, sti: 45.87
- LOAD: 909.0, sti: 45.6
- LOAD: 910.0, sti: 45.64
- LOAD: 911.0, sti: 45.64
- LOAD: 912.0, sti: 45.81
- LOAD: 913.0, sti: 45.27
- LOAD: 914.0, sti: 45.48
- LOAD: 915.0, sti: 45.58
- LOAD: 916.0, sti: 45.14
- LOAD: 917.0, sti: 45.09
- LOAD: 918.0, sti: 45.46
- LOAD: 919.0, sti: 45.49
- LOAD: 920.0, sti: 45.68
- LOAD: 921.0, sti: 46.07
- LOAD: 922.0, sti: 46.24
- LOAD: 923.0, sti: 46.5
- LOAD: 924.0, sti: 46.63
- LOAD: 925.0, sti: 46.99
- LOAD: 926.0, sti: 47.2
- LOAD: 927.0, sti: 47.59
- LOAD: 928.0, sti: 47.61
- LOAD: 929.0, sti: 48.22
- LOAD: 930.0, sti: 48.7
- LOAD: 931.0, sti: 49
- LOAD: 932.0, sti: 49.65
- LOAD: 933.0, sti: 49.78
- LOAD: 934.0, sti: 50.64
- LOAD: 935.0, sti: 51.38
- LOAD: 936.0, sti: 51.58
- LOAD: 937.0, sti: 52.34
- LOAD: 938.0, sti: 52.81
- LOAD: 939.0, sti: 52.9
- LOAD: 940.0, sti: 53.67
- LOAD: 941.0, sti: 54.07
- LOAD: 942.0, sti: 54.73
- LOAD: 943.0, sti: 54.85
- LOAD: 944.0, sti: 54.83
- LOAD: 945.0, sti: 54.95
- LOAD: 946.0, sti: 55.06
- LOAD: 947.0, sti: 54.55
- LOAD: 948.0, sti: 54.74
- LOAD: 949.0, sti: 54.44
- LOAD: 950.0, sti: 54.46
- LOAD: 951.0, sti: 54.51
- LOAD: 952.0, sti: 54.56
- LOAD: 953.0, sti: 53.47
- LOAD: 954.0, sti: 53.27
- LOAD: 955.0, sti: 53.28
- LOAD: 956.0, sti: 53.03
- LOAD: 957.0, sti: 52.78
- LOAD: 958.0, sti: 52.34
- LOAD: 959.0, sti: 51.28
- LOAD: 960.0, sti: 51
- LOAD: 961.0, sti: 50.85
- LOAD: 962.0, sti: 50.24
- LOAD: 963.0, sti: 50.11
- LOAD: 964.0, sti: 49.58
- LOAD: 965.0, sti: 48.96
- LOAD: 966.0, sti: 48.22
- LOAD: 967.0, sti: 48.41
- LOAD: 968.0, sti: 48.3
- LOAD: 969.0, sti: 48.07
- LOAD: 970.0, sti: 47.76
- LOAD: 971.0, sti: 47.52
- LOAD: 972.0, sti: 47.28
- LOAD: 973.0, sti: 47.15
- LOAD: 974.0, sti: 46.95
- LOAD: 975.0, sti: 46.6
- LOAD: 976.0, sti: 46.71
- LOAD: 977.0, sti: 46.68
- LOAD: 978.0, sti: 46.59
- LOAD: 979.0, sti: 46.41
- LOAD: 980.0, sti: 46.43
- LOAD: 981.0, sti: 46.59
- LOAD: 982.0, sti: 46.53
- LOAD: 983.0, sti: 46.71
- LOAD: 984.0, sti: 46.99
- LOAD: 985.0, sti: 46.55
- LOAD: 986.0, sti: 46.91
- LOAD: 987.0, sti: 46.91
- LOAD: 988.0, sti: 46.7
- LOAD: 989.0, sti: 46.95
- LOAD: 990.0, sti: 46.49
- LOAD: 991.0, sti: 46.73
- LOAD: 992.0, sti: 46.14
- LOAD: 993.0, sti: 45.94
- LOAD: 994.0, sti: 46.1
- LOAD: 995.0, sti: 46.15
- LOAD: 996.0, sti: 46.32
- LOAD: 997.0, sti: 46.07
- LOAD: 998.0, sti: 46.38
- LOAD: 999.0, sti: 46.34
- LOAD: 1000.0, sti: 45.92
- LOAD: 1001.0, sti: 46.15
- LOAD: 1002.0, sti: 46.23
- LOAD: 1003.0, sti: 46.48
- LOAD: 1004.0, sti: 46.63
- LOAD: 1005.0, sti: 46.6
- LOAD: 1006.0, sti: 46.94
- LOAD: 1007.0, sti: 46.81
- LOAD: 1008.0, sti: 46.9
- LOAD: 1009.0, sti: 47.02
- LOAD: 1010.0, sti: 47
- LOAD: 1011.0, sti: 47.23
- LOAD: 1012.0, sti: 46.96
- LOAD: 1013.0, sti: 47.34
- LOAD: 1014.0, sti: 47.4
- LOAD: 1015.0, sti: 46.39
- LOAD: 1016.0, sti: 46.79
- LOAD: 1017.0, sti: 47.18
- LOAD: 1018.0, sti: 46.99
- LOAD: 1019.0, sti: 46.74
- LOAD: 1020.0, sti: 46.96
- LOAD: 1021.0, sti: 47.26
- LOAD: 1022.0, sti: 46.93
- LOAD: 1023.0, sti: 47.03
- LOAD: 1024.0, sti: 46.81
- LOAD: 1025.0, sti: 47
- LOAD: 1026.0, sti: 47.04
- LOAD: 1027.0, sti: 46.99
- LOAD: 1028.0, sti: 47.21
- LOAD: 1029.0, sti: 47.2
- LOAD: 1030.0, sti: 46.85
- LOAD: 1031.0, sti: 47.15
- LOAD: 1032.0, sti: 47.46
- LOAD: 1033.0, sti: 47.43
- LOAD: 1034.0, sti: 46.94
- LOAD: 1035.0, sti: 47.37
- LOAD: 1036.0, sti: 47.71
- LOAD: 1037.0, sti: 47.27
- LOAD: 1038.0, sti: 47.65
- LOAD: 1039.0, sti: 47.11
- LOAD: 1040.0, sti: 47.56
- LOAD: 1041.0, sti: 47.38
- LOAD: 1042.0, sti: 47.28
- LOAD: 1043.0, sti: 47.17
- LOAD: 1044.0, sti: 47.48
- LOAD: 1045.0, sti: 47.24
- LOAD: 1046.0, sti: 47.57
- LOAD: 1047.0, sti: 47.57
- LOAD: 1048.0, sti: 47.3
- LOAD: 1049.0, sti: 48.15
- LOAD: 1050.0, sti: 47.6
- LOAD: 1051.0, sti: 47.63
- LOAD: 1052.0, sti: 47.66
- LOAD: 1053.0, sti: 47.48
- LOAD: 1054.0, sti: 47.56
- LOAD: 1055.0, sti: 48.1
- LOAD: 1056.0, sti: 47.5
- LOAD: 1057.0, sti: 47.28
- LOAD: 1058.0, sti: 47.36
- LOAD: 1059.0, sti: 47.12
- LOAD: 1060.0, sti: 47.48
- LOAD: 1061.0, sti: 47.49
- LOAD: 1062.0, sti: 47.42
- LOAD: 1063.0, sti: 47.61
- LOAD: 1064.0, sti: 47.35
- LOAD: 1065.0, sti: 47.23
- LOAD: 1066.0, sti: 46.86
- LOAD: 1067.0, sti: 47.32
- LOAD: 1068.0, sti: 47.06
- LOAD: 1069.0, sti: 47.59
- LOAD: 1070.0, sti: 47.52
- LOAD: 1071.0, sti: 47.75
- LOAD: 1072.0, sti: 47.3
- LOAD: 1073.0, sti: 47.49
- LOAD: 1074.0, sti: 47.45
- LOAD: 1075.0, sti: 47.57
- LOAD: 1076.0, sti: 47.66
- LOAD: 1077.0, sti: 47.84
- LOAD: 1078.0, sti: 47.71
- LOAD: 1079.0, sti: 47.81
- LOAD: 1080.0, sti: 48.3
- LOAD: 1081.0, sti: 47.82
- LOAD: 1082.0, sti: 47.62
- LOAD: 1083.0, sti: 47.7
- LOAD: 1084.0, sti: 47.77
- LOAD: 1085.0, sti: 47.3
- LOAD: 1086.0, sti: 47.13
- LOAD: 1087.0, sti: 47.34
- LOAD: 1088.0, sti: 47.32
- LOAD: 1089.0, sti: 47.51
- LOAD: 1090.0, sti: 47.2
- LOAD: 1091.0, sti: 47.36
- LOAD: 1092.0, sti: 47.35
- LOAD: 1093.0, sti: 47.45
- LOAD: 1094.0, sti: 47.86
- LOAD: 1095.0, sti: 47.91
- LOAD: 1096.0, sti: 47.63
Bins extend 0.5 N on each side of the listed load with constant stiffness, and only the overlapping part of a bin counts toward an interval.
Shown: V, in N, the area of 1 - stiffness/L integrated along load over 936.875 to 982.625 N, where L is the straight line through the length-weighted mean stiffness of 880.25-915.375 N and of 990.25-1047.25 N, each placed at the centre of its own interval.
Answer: -4.4 N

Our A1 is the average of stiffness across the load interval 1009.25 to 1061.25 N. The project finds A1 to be 47.3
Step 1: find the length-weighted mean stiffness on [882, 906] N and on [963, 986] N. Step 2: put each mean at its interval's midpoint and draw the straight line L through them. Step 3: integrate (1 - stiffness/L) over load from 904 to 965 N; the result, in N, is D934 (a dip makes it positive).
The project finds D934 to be -4.2 N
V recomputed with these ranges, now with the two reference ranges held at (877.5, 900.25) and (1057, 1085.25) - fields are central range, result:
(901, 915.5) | 0.11 N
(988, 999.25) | 0.11 N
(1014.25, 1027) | 0.03 N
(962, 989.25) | -0.44 N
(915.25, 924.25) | 0.07 N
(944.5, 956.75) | -2.04 N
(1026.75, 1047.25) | -0.05 N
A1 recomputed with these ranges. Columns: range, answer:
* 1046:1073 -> 47.5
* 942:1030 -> 48.5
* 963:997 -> 47.1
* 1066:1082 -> 47.6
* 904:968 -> 49.8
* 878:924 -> 45.8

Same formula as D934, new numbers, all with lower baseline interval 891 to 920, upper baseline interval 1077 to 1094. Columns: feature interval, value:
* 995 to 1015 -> 0.0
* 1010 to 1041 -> -0.1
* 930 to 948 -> -2.6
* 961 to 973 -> -0.6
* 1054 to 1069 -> 0.0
